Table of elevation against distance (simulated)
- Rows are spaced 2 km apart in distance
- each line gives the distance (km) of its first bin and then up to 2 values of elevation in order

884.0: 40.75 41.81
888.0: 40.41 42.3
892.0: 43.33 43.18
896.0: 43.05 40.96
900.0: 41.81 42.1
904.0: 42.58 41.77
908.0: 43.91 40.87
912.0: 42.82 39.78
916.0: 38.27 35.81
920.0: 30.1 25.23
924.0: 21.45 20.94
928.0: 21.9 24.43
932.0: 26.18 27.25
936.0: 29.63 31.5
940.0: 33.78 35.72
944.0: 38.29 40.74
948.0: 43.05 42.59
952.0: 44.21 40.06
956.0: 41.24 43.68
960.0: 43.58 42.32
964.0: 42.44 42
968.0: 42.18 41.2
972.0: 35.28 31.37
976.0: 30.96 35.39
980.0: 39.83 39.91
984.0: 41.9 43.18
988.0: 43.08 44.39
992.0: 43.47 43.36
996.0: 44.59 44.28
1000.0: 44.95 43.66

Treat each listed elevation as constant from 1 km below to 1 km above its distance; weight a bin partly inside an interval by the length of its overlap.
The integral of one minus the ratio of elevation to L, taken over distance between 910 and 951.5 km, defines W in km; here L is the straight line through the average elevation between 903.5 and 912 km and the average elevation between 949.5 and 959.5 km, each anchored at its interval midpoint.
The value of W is 9.4 km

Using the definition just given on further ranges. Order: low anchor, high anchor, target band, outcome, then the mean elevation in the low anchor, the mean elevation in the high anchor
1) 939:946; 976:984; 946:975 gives -3.0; 36.6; 37.9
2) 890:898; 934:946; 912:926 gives 2.3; 42.8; 33.8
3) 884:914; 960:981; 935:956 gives 0.9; 42.1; 38.5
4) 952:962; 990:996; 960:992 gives 2.4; 42.4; 43.8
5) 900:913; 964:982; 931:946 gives 2.9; 42.3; 37.7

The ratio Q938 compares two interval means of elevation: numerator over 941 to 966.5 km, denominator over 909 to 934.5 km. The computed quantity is 1.4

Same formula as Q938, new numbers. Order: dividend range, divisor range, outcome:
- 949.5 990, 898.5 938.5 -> 1.20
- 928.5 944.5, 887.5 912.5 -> 0.72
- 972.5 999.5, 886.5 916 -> 0.96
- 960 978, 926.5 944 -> 1.33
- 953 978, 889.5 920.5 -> 0.97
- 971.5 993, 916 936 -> 1.46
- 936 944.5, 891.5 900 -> 0.80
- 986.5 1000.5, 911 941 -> 1.47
